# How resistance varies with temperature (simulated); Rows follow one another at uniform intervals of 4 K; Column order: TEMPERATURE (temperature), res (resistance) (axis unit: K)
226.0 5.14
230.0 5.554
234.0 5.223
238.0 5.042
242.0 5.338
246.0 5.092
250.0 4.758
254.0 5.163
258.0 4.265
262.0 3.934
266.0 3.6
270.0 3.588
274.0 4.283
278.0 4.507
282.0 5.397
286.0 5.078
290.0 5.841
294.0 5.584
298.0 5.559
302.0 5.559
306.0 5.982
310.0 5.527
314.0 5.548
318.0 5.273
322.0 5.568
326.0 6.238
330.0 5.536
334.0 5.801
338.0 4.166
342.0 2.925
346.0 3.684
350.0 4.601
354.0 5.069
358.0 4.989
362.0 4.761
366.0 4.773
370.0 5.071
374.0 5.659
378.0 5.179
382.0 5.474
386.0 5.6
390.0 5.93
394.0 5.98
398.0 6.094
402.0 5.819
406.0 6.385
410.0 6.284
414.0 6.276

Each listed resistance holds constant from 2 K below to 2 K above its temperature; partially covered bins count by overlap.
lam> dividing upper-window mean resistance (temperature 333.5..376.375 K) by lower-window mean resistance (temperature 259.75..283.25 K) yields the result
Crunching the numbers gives 1.11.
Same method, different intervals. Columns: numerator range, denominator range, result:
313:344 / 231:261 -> 1.03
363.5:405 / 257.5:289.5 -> 1.26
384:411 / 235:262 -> 1.23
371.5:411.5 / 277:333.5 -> 1.05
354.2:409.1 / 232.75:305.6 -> 1.13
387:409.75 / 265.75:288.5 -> 1.34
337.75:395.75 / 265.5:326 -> 0.95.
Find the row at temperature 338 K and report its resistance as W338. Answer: 4.166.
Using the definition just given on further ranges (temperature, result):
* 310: 5.527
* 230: 5.554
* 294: 5.584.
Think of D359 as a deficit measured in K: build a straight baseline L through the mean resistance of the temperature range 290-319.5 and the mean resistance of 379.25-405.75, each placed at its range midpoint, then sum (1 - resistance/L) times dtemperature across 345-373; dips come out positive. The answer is 4.72 K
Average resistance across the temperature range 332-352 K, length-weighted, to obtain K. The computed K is 4.24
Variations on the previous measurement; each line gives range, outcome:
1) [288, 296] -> 5.71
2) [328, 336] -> 5.67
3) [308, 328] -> 5.63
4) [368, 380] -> 5.3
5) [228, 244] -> 5.29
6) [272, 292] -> 5.02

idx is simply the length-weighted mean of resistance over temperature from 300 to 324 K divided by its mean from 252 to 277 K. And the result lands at 1.3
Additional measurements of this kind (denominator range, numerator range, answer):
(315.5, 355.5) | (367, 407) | 1.16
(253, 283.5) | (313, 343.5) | 1.20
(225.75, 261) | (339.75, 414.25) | 1.05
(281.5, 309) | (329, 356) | 0.81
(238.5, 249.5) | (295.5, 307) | 1.11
